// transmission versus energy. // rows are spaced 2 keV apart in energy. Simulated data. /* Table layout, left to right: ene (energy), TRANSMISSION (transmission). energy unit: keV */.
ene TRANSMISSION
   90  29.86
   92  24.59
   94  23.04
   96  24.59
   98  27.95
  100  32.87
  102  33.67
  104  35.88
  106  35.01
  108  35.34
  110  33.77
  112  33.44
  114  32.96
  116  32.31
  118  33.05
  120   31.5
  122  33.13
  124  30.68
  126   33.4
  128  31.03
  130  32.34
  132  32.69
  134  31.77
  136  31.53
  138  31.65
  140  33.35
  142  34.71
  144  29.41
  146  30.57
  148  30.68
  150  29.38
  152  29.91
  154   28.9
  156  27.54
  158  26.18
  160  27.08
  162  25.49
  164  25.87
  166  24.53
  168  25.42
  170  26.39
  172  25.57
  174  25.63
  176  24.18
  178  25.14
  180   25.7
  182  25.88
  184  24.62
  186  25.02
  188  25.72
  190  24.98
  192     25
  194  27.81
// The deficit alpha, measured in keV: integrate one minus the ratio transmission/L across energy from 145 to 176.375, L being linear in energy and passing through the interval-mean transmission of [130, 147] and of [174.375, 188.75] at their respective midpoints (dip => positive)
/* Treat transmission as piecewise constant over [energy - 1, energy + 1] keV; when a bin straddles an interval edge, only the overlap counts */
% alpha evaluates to 1.50 keV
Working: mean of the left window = 32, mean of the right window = 25.2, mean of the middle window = 27.1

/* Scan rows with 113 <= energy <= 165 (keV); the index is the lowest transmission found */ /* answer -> 25.49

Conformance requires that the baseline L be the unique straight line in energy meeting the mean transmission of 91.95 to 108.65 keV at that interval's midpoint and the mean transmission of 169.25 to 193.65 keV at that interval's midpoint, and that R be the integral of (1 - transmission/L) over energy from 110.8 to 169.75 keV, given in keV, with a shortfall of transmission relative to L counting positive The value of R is -4.8 keV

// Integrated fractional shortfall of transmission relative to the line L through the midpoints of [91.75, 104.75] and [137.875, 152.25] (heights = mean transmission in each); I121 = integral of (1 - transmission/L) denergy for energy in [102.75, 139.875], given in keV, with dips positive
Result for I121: -3.4 keV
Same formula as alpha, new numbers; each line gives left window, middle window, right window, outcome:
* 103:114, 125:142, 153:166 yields -1.0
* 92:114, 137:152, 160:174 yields -2.0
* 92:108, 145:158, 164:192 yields -1.1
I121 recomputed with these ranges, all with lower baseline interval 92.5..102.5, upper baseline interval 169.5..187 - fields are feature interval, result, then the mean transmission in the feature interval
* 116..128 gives -2.24 keV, 32.2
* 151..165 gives -0.70 keV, 27.3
